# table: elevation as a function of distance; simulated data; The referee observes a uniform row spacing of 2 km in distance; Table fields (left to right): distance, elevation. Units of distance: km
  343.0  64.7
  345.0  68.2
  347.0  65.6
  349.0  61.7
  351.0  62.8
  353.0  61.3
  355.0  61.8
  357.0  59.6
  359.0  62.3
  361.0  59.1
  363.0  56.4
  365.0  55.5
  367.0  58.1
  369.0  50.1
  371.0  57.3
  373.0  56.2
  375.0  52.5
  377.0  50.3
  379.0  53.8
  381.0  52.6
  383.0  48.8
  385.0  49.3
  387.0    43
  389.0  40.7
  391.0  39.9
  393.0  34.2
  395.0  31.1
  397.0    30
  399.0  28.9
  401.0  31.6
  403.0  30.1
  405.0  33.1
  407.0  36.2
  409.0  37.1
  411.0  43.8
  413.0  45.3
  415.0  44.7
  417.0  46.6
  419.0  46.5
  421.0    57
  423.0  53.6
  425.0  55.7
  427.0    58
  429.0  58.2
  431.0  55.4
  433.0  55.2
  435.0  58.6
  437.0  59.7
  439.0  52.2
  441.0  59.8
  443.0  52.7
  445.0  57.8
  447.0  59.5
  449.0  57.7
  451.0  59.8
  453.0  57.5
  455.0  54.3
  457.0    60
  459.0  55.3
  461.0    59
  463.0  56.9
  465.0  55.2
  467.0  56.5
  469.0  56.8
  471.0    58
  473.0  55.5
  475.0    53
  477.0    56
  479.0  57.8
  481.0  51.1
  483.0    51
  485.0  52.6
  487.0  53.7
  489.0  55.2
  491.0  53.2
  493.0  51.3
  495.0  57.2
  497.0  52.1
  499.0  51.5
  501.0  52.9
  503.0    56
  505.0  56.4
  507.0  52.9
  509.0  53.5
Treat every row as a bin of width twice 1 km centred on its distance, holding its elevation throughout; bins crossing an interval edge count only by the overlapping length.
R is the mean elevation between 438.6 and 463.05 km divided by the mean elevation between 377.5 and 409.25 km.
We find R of 1.47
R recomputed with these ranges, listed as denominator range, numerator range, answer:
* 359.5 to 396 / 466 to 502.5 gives 1.09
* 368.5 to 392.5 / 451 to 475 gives 1.15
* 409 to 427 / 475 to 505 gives 1.10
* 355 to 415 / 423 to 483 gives 1.23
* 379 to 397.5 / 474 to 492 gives 1.28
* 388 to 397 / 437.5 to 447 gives 1.57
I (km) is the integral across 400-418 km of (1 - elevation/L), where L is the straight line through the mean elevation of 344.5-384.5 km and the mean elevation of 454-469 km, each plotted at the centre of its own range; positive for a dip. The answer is 5.8 km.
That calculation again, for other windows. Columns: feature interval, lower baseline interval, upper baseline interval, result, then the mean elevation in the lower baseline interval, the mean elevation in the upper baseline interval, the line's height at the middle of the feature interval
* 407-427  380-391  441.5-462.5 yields 1.5 km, 46.2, 57.4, 51.5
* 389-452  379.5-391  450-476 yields 5.2 km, 46.6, 56.8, 51.2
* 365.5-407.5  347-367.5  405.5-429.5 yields 8.6 km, 60.2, 48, 54.3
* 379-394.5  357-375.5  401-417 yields 1.3 km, 56.7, 38.7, 48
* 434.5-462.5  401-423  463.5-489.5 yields -4.6 km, 42.1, 54.8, 49.3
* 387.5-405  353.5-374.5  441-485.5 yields 7.2 km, 57.6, 56.2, 57.2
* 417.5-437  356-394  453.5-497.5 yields -0.7 km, 51.6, 55.1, 53.4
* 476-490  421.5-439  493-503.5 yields 0.1 km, 56.5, 53.6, 54.3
